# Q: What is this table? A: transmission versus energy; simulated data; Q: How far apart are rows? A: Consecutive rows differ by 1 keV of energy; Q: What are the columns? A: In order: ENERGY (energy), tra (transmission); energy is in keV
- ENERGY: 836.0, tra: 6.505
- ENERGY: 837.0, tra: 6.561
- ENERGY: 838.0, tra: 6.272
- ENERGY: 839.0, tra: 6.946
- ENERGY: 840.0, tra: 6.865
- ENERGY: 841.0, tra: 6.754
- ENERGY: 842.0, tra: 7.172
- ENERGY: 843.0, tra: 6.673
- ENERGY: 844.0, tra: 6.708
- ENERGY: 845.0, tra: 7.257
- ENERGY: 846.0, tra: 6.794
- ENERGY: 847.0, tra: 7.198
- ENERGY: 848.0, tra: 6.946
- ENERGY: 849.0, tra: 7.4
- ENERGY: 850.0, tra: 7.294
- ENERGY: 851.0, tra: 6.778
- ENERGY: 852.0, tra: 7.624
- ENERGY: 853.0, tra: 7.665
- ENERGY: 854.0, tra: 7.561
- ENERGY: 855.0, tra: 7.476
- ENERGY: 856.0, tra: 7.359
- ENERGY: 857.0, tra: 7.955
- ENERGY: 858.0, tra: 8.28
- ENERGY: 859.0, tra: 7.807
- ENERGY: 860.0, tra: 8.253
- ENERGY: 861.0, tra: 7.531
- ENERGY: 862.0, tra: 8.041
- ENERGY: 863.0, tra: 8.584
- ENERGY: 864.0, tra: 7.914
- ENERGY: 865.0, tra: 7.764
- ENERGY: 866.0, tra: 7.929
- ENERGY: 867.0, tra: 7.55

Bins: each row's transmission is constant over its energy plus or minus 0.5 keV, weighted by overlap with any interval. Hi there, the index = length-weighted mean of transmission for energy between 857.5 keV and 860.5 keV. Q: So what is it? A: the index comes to 8.11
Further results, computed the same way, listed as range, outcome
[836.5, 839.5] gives 6.59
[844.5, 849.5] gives 7.12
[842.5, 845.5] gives 6.88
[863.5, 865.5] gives 7.84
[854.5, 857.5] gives 7.6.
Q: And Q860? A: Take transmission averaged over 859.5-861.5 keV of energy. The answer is 7.89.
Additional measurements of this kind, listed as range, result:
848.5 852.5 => 7.27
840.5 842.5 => 6.96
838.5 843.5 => 6.88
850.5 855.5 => 7.42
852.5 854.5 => 7.61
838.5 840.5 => 6.91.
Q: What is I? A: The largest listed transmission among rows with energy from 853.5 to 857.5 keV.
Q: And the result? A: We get 7.955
